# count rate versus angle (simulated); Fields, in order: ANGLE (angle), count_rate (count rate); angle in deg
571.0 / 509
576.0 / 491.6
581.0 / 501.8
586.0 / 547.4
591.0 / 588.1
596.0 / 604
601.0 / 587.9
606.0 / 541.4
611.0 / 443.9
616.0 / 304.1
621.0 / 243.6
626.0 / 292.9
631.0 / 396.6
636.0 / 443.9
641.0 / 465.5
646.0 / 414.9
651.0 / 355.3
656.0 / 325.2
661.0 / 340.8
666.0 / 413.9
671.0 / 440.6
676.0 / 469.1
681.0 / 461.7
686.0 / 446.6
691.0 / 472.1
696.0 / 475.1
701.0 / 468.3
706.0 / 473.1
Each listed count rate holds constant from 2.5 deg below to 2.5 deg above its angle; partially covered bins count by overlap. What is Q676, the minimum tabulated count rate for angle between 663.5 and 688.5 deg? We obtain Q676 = 413.9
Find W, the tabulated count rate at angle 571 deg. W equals 509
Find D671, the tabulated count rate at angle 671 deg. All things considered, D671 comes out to 440.6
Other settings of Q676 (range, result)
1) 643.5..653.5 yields 355.3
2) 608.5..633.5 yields 243.6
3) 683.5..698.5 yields 446.6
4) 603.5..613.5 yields 443.9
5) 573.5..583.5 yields 491.6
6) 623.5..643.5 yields 292.9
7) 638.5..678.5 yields 325.2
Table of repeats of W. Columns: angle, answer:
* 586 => 547.4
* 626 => 292.9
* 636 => 443.9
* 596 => 604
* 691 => 472.1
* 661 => 340.8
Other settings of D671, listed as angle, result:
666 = 413.9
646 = 414.9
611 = 443.9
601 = 587.9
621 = 243.6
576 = 491.6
